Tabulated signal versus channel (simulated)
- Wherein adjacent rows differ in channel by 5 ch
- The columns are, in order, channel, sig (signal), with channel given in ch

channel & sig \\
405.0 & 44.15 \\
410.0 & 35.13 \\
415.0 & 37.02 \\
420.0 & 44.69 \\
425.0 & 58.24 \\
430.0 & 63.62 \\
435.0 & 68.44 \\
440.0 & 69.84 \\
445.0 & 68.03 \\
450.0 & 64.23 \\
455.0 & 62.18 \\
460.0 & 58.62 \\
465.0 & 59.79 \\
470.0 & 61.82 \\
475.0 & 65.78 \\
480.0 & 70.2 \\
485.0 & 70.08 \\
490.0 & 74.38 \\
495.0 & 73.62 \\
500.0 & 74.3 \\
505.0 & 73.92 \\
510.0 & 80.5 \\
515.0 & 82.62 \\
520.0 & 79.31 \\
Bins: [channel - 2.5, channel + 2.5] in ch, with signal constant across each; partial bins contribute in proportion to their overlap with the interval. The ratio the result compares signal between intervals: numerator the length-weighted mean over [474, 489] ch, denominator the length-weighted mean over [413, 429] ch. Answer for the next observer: 1.43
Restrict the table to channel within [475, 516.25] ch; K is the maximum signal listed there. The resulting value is 82.62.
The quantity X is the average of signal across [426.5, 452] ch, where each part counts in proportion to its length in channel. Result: 66.5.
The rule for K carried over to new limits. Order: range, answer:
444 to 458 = 68.03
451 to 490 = 74.38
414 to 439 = 68.44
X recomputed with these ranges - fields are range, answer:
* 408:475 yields 58.3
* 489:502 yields 74.1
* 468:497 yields 69.4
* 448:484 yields 63.5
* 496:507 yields 74.1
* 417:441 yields 59.9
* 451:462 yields 61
